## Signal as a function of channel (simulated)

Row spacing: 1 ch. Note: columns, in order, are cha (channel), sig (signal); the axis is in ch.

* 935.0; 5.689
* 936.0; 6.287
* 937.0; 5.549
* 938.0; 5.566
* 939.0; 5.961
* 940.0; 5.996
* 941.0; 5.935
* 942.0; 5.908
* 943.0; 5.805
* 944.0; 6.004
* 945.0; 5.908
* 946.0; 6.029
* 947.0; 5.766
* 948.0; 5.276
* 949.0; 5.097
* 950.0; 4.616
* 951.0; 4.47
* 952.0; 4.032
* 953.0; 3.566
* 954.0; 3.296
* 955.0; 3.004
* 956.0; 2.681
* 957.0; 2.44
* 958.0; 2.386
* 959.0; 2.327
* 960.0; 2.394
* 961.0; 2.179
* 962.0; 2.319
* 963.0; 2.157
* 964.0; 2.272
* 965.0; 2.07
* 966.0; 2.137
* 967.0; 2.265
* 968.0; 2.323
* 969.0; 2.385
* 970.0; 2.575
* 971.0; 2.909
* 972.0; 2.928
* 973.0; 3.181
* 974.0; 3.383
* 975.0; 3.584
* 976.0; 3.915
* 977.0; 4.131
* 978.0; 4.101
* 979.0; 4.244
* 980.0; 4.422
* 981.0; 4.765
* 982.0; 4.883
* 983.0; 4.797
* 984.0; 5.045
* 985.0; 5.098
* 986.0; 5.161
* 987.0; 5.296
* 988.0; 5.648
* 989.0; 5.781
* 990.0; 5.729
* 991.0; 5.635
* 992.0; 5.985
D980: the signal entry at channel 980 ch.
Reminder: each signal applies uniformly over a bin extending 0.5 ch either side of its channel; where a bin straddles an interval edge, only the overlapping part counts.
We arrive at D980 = 4.422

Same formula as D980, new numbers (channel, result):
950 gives 4.616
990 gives 5.729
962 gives 2.319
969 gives 2.385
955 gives 3.004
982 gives 4.883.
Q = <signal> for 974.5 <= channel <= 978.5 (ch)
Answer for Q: 3.93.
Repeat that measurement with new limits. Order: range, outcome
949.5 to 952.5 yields 4.37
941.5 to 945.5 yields 5.91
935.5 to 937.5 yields 5.92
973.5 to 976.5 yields 3.63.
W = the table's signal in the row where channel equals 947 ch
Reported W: 5.766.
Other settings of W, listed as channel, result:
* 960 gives 2.394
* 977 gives 4.131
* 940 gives 5.996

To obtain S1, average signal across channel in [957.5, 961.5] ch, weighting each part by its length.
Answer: 2.32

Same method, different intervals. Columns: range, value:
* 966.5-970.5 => 2.39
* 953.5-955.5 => 3.15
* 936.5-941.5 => 5.8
